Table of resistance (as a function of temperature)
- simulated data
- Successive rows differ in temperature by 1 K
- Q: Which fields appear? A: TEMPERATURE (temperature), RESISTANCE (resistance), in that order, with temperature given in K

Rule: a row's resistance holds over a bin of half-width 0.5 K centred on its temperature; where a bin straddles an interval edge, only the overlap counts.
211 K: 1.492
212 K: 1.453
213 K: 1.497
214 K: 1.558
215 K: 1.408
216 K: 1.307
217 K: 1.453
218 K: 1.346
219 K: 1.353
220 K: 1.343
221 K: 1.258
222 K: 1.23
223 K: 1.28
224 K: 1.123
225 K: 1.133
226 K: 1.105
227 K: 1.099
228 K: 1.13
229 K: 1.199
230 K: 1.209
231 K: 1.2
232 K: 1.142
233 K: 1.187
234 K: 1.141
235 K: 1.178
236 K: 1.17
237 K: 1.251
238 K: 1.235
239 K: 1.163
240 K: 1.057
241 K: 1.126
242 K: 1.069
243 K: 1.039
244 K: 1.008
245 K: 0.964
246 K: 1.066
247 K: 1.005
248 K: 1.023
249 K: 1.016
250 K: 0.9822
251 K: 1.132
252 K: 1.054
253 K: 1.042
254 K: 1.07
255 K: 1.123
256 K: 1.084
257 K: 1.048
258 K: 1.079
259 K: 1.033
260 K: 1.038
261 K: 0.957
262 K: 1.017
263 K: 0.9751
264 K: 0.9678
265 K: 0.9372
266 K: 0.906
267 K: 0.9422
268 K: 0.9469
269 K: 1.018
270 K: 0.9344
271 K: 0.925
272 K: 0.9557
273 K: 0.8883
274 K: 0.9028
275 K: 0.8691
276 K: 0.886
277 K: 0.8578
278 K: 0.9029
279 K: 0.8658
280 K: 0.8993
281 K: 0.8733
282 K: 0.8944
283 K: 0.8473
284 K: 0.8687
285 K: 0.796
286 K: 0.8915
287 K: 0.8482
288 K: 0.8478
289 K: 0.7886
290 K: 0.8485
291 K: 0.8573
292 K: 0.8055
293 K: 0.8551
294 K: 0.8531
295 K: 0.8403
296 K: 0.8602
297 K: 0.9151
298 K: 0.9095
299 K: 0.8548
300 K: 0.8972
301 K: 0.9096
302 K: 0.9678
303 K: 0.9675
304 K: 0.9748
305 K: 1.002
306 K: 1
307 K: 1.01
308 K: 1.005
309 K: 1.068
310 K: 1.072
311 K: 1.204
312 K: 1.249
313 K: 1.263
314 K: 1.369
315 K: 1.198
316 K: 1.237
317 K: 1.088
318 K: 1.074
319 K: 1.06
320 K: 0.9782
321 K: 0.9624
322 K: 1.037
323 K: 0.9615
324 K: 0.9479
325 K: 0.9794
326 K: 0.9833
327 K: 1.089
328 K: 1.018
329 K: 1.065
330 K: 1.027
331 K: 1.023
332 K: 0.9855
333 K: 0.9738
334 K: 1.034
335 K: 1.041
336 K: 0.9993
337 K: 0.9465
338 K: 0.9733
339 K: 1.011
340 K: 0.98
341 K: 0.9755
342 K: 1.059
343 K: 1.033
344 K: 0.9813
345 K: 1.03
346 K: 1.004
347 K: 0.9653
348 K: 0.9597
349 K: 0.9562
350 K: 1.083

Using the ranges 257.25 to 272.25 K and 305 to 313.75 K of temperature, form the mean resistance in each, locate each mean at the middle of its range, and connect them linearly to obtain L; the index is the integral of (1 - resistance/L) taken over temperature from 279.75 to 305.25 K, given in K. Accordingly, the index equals 4.4 K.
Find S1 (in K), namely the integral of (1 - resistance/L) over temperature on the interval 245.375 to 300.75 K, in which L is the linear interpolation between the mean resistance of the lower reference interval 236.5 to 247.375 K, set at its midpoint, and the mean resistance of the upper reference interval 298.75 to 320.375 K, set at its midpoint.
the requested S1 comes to 7.4 K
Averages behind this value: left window 1.09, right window 1.07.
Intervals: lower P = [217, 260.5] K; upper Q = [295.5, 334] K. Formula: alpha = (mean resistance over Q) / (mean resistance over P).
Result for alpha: 0.91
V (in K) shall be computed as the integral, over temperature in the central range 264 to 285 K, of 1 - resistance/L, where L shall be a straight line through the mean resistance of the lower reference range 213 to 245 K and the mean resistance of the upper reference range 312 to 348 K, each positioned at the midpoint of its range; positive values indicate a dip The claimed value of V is 4.2 K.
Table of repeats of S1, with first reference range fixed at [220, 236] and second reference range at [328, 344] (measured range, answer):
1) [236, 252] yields 1.1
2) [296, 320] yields 0.0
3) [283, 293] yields 2.2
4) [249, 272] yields 2.4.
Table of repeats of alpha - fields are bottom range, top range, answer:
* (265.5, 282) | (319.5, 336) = 1.11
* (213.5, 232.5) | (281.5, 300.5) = 0.68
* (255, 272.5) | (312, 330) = 1.09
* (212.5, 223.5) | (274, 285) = 0.64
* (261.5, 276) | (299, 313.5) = 1.10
